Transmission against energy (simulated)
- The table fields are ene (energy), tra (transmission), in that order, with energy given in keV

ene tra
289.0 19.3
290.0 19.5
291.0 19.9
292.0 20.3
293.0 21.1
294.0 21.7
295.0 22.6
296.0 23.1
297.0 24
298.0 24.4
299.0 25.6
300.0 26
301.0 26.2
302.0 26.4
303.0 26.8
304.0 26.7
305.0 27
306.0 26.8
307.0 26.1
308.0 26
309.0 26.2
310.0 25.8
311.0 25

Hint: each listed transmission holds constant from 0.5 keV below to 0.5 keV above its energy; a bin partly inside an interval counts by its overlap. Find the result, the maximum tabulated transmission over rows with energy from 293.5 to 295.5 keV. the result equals 22.6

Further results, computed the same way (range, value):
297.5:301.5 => 26.2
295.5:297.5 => 24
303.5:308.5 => 27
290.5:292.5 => 20.3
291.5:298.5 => 24.4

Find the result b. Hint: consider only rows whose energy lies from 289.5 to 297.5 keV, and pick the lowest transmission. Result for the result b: 19.5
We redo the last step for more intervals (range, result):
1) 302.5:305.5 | 26.7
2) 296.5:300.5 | 24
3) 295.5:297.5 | 23.1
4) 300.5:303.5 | 26.2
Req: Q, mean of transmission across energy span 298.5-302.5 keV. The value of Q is 26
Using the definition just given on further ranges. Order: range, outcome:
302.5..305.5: 26.8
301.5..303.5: 26.6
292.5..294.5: 21.4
